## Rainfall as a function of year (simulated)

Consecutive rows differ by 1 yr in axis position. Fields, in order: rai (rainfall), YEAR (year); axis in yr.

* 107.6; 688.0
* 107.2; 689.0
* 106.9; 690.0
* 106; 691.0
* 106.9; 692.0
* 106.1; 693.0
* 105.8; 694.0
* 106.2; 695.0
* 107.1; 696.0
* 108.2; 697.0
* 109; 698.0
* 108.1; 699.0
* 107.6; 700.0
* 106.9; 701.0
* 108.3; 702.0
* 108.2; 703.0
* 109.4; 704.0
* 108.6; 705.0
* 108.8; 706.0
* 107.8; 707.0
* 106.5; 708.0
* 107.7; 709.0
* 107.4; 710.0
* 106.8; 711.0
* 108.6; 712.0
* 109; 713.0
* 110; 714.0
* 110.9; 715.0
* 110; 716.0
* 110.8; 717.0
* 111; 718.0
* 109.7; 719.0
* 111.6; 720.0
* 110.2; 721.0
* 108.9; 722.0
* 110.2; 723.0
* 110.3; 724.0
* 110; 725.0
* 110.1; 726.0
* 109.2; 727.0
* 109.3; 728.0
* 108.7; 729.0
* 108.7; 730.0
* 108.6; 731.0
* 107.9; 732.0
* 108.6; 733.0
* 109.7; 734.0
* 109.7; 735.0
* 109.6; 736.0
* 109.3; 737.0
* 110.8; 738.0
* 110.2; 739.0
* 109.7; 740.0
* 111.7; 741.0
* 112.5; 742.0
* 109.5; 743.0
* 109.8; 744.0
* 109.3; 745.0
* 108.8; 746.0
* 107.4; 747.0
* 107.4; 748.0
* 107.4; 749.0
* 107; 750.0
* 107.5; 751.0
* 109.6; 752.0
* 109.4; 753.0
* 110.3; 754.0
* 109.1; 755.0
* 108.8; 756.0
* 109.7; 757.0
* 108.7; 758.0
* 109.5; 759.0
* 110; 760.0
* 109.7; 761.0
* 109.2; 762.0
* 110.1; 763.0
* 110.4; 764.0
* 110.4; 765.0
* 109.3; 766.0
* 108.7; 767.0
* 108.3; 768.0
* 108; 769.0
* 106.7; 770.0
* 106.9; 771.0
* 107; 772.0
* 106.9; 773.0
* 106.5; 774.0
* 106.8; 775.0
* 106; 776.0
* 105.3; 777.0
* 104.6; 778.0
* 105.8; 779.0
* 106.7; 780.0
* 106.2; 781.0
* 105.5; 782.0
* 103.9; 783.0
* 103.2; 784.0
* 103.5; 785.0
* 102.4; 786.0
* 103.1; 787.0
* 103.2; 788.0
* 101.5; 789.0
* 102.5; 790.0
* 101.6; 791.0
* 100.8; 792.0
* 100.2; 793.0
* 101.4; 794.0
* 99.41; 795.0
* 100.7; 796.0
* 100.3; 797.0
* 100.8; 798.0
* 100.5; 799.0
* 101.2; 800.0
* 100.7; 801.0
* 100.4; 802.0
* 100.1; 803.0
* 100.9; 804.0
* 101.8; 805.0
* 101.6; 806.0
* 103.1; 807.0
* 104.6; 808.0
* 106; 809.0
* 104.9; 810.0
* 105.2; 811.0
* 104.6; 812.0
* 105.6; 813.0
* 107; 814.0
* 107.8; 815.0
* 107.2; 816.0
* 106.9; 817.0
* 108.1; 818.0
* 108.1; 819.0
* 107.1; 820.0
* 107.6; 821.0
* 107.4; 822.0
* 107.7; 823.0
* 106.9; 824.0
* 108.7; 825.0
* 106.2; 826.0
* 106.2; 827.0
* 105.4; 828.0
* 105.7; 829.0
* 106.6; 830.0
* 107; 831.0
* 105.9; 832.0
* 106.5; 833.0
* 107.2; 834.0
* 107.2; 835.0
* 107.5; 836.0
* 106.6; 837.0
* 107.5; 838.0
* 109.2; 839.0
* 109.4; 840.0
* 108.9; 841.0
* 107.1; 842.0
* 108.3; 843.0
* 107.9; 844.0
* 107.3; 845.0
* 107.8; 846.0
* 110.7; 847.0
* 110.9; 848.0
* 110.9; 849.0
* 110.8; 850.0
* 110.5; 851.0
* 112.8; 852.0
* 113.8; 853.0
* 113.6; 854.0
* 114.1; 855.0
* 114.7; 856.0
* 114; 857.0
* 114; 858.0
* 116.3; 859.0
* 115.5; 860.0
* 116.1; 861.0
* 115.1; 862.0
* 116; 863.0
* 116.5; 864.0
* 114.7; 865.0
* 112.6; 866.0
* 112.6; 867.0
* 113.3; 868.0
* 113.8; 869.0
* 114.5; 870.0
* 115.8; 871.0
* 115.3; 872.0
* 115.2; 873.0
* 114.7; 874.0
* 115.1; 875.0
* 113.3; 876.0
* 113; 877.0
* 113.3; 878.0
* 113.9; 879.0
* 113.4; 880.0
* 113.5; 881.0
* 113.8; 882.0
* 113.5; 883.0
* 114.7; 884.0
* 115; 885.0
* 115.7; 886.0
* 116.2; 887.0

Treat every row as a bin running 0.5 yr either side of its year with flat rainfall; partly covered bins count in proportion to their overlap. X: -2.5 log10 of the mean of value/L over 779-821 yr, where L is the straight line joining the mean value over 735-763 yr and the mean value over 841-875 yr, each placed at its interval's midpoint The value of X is 0.08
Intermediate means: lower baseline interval 109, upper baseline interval 113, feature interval 104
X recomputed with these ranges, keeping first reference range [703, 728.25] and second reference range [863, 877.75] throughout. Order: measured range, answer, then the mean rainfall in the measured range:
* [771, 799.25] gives 0.08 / 104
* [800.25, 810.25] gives 0.10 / 102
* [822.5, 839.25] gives 0.06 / 107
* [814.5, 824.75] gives 0.05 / 108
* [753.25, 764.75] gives 0.01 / 110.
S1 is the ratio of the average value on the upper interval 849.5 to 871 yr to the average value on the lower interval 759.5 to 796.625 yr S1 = 1.08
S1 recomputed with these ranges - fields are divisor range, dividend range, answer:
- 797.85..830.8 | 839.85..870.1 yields 1.07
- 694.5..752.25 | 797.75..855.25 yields 0.98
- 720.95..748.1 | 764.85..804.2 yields 0.95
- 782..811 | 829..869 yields 1.09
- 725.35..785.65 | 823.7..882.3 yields 1.03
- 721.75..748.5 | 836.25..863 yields 1.02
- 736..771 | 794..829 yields 0.96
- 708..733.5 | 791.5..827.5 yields 0.95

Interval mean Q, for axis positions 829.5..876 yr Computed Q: 112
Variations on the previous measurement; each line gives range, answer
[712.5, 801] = 107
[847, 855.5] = 112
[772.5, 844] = 105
